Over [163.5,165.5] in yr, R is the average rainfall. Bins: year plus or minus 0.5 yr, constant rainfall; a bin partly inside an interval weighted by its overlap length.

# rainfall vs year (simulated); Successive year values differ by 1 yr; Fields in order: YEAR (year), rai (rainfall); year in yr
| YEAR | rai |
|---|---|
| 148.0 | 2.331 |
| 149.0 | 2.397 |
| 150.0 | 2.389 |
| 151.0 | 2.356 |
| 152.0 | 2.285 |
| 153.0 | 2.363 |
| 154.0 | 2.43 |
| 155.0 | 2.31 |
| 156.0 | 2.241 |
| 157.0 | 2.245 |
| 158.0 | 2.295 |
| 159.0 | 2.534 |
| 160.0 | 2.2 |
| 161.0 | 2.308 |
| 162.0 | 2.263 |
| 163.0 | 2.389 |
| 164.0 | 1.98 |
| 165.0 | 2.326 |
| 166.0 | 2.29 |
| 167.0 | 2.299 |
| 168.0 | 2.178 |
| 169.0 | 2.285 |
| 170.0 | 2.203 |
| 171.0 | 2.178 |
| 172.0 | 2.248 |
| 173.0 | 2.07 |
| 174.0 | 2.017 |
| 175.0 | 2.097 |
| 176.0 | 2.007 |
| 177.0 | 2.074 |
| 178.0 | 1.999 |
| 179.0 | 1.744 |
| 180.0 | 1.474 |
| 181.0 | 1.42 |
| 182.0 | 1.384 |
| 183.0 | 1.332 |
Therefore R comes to 2.15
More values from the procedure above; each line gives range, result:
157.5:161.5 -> 2.33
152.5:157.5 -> 2.32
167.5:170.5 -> 2.22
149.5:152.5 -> 2.34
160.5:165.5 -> 2.25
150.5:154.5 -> 2.36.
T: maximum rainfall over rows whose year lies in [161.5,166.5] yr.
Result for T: 2.389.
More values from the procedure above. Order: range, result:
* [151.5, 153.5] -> 2.363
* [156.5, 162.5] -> 2.534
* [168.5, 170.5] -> 2.285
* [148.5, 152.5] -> 2.397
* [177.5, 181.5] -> 1.999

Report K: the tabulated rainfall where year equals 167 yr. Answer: 2.299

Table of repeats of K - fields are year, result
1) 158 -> 2.295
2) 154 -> 2.43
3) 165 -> 2.326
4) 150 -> 2.389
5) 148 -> 2.331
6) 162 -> 2.263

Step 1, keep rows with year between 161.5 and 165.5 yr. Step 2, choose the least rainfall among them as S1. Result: 1.98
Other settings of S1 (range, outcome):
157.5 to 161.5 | 2.2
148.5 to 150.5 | 2.389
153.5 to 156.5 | 2.241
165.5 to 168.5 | 2.178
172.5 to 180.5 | 1.474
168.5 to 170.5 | 2.203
